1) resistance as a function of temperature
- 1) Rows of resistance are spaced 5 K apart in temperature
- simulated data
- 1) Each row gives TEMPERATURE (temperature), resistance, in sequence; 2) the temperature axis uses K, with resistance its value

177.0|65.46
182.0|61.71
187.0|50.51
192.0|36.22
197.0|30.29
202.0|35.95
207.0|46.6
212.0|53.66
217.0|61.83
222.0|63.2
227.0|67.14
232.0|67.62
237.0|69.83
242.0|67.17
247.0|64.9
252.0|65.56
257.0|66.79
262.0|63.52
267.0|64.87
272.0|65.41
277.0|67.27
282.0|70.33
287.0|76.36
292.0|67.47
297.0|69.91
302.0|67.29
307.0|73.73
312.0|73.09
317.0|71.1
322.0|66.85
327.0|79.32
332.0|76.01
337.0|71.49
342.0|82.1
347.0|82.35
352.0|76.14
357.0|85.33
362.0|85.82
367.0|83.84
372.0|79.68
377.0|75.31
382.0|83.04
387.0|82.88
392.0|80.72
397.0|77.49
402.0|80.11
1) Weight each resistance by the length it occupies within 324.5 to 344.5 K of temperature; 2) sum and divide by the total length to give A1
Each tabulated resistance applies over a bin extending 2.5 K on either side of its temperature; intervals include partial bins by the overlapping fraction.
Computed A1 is 77.2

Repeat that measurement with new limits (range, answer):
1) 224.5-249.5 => 67.3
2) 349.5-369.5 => 82.8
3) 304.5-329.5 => 72.8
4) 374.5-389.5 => 80.4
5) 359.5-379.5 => 81.2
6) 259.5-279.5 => 65.3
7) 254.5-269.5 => 65.1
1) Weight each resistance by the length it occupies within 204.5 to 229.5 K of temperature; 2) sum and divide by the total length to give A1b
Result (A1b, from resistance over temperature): 58.5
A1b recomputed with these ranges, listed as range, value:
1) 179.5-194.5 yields 49.5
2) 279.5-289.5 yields 73.3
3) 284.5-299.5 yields 71.2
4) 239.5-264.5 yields 65.6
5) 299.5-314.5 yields 71.4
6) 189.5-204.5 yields 34.2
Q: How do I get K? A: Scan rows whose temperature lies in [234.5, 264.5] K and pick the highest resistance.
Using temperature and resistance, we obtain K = 69.83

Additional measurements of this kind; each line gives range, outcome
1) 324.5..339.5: 79.32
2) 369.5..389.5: 83.04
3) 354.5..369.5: 85.82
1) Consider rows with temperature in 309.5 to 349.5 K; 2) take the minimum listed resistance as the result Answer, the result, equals 66.85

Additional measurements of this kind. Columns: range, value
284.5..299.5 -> 67.47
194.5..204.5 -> 30.29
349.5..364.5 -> 76.14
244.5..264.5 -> 63.52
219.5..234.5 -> 63.2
